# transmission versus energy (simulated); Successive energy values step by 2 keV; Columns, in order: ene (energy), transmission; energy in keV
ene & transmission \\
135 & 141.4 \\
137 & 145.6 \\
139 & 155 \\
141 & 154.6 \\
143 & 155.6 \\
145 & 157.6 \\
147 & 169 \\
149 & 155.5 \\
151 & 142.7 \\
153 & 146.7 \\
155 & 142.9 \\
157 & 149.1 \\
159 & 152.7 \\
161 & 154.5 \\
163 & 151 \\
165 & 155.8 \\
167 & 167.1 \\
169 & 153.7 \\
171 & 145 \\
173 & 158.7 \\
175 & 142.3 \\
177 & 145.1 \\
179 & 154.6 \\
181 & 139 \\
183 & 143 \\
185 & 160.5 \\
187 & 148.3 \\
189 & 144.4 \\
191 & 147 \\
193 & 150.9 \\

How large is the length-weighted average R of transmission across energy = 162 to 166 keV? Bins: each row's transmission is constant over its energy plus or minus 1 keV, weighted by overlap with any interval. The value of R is 153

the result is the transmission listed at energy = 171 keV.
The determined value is 145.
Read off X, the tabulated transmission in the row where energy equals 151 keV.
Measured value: 142.7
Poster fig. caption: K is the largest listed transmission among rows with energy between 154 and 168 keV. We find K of 167.1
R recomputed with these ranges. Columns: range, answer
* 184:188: 154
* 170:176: 149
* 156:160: 151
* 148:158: 147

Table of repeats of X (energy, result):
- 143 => 155.6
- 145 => 157.6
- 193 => 150.9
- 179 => 154.6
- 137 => 145.6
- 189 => 144.4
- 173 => 158.7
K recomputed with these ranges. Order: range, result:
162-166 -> 155.8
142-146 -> 157.6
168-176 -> 158.7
